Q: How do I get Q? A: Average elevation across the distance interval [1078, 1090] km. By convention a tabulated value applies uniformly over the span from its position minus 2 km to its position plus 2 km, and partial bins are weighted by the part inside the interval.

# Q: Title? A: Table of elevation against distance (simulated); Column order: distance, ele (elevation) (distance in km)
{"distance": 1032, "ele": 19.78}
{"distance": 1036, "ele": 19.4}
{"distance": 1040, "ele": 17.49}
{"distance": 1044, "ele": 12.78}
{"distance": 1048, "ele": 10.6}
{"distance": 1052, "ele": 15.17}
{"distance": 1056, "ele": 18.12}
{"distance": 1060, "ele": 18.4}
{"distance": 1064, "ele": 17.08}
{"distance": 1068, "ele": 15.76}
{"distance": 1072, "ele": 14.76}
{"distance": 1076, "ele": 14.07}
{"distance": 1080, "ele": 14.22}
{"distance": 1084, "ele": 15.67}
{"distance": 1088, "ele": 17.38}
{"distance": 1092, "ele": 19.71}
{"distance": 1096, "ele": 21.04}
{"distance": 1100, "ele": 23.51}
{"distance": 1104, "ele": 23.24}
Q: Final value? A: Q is 15.8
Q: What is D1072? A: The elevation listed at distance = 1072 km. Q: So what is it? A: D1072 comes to 14.76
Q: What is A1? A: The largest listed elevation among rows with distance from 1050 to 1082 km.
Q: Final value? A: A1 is 18.4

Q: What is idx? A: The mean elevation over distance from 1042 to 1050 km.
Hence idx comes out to 11.7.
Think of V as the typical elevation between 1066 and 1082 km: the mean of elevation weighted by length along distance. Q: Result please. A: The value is 14.7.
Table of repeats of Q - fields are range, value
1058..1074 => 16.5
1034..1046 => 16.6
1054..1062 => 18.3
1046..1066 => 15.9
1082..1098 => 18.5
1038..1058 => 14.8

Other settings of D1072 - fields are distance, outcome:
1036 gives 19.4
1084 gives 15.67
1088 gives 17.38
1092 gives 19.71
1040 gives 17.49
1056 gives 18.12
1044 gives 12.78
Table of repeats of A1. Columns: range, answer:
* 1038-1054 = 17.49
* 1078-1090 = 17.38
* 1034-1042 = 19.4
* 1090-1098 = 21.04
